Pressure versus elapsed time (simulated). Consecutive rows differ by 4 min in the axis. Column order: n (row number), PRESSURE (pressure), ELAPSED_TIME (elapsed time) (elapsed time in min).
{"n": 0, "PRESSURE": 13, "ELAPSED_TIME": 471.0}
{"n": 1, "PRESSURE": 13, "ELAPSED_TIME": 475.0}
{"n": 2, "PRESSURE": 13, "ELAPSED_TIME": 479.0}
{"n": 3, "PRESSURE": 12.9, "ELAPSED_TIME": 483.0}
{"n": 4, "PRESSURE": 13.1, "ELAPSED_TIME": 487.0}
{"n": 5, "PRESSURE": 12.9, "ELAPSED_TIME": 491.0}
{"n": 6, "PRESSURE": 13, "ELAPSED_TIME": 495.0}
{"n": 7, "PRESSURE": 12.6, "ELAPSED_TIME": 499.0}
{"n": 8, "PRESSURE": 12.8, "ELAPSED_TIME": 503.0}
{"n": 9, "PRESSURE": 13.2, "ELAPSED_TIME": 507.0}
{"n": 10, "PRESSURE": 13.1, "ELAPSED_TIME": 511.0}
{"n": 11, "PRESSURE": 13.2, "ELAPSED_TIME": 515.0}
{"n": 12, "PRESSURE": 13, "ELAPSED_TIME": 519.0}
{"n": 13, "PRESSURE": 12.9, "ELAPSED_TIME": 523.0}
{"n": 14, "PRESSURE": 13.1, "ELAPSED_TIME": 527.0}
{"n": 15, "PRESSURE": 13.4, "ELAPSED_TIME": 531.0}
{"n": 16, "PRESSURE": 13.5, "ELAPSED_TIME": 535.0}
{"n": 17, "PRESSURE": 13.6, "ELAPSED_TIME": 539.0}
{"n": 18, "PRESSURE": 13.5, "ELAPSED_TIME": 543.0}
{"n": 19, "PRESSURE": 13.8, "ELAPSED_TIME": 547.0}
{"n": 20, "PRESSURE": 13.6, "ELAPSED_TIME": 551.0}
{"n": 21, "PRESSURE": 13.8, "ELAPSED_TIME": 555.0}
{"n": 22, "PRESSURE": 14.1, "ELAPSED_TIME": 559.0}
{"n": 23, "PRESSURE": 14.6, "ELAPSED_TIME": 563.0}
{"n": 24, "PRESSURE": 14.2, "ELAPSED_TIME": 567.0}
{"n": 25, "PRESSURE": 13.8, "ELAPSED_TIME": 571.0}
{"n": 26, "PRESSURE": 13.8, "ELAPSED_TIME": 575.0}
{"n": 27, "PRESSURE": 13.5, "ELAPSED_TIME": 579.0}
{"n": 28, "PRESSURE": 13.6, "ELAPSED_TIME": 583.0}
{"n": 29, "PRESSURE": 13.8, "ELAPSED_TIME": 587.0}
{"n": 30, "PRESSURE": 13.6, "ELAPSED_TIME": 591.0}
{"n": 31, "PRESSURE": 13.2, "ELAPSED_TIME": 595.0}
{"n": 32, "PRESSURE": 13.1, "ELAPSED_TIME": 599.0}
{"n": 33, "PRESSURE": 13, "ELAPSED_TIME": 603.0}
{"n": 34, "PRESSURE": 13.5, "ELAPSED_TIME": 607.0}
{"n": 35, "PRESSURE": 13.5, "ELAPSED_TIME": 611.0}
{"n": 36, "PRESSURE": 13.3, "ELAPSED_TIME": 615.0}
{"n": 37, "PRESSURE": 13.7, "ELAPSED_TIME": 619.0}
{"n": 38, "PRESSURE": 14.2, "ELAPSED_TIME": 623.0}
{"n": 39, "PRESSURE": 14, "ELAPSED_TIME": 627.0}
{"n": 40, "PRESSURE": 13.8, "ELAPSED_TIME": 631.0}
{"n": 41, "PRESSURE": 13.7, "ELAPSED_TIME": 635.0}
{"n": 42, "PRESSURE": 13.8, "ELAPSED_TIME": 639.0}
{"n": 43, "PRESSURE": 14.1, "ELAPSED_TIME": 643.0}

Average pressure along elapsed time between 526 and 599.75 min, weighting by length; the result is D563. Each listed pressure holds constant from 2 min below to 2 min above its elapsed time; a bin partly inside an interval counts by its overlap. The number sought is 13.7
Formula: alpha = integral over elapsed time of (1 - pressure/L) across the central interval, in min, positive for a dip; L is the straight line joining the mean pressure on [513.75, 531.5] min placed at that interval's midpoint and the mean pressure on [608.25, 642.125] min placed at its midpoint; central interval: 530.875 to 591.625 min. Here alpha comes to -2.0 min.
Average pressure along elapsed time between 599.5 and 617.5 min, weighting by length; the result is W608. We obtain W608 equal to 13.3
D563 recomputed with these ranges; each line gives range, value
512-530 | 13.1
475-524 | 13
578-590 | 13.6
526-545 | 13.4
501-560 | 13.4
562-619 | 13.6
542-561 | 13.8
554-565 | 14.2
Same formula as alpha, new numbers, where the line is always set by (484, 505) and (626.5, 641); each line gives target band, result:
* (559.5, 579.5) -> -1.0 min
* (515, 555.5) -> -0.7 min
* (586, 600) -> 0.1 min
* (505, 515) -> -0.1 min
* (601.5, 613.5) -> 0.3 min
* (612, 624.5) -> 0.0 min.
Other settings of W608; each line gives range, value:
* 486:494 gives 13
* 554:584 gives 13.9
